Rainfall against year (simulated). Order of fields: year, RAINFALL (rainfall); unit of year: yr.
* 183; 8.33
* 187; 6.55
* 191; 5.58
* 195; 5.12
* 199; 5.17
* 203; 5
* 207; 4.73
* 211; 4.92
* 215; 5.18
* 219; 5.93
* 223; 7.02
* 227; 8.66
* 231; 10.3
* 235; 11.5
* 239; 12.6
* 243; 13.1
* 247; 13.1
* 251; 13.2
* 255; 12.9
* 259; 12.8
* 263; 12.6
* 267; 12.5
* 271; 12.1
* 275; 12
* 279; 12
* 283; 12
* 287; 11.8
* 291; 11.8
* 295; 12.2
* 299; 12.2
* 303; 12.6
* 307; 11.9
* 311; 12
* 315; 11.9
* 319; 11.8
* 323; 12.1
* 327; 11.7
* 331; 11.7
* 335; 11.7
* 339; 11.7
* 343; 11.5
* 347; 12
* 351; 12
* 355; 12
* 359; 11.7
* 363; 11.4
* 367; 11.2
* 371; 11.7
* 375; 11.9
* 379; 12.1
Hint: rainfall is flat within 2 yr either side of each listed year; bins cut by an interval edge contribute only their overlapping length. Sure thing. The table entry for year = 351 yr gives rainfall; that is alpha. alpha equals 12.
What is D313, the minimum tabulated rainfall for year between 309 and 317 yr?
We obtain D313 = 11.9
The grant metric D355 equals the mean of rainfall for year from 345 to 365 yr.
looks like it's 11.8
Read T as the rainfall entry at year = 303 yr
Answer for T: 12.6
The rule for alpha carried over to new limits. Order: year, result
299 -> 12.2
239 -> 12.6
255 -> 12.9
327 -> 11.7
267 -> 12.5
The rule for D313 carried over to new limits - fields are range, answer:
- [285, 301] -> 11.8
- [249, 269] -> 12.5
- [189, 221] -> 4.73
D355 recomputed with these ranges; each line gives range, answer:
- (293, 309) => 12.2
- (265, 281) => 12.2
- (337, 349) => 11.7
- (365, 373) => 11.4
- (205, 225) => 5.56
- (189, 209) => 5.12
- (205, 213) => 4.83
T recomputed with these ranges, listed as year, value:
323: 12.1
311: 12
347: 12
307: 11.9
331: 11.7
